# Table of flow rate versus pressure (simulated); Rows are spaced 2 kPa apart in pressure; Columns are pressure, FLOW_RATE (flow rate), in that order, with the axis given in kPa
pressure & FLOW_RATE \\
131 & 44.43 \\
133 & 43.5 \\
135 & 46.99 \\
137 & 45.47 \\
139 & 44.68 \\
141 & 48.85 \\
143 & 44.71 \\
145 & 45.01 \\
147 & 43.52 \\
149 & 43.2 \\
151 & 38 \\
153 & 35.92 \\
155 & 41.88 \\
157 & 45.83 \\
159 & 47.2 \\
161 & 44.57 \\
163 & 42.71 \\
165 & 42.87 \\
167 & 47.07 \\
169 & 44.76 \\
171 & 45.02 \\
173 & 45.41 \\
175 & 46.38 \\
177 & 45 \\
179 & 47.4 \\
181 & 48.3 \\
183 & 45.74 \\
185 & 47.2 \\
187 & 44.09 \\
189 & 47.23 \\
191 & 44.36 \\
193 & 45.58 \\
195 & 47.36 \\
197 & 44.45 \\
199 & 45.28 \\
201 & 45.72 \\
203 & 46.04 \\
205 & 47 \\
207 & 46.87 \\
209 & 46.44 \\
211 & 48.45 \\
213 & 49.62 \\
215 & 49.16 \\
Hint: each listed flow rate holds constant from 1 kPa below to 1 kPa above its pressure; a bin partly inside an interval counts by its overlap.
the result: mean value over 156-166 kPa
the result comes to 44.6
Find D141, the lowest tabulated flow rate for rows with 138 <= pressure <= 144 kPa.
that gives 44.68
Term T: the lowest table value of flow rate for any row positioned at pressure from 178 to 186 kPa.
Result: 45.74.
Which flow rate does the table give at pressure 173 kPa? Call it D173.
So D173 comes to 45.41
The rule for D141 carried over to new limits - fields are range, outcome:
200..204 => 45.72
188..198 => 44.36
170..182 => 45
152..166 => 35.92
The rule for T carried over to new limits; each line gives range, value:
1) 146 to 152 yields 38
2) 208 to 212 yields 46.44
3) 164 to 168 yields 42.87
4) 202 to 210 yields 46.04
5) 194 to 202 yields 44.45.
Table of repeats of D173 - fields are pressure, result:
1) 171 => 45.02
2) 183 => 45.74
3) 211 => 48.45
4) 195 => 47.36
